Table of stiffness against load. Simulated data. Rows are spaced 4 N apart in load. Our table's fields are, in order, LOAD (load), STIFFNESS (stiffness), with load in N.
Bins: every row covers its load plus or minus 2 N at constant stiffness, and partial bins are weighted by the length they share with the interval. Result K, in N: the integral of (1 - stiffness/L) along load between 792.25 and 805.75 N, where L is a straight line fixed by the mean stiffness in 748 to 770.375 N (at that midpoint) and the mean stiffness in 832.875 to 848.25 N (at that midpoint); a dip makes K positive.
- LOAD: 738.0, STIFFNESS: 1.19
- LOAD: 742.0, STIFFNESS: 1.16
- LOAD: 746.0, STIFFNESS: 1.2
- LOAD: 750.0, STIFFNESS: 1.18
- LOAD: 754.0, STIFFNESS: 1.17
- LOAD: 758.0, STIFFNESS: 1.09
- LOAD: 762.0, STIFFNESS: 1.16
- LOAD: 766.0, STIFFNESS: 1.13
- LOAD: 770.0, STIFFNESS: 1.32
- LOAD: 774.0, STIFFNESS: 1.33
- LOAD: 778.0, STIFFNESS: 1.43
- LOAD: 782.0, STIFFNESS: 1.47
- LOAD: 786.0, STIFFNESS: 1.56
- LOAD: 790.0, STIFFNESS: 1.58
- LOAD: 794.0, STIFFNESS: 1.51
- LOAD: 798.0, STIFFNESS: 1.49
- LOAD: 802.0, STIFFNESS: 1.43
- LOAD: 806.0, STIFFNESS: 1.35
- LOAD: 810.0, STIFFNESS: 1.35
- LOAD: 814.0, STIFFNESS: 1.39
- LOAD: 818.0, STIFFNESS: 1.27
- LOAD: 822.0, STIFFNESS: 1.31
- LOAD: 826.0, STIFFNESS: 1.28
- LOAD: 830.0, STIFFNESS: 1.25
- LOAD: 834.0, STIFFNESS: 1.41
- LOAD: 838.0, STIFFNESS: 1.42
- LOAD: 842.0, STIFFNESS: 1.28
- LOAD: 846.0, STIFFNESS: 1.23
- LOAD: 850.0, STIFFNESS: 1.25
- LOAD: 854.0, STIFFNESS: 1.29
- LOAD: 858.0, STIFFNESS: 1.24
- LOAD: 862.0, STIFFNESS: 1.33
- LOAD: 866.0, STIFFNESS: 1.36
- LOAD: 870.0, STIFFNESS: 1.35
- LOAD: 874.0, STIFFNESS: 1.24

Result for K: -2.3 N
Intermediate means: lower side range 1.16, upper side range 1.33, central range 1.46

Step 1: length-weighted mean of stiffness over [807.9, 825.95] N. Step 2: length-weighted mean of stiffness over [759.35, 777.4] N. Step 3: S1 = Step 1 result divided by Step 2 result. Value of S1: 1.1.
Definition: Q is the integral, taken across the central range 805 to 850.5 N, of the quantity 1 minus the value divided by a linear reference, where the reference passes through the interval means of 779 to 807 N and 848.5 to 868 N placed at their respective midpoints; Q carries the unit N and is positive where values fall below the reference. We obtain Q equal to 2.2 N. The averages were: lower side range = 1.49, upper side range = 1.3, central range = 1.32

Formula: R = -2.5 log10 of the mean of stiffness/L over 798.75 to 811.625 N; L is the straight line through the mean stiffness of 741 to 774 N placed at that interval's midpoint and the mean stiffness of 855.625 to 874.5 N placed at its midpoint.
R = -0.12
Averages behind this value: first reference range 1.19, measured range 1.39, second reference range 1.31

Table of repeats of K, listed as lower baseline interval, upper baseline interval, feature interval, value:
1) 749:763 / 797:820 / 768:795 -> -4.2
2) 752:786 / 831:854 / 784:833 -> -3.8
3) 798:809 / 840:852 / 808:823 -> 0.3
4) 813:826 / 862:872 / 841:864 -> 1.2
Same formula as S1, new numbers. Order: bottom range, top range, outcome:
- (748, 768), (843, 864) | 1.11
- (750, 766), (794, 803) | 1.29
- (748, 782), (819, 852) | 1.05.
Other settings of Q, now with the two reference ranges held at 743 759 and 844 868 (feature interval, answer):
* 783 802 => -4.9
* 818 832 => -0.3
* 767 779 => -1.5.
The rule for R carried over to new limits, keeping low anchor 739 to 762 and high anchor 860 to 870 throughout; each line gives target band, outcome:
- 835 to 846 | -0.02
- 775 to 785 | -0.20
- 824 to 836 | -0.02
